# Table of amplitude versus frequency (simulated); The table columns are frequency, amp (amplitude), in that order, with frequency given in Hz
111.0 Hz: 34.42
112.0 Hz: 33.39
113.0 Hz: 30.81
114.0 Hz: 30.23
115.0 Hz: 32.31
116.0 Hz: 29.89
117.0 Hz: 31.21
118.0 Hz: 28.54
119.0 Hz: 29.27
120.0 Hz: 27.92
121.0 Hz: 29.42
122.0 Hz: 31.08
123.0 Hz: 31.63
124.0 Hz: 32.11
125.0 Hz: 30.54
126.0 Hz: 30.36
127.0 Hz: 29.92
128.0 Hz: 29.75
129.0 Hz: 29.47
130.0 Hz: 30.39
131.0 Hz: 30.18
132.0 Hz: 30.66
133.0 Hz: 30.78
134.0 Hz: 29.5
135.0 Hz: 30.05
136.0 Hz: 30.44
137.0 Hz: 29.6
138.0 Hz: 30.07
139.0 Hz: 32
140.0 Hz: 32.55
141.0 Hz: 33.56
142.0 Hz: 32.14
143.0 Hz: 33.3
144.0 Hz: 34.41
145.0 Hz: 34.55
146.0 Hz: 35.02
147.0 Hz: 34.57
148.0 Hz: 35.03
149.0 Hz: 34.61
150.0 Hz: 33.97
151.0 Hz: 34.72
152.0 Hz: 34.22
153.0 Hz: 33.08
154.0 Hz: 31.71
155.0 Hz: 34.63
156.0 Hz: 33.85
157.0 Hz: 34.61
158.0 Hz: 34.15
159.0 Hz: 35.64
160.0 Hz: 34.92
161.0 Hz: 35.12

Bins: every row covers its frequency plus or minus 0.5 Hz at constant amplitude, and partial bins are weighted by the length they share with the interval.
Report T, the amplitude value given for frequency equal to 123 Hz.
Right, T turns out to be 31.63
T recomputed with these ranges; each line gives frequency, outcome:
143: 33.3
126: 30.36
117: 31.21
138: 30.07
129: 29.47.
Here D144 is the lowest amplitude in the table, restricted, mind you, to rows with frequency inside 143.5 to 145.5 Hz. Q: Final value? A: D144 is 34.41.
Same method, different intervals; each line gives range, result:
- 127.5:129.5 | 29.47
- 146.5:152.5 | 33.97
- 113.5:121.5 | 27.92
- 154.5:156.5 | 33.85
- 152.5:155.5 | 31.71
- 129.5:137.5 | 29.5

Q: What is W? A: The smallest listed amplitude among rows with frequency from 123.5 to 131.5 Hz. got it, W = 29.47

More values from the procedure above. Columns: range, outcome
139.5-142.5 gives 32.14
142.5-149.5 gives 33.3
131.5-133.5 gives 30.66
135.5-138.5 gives 29.6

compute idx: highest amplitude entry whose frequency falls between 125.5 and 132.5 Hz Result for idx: 30.66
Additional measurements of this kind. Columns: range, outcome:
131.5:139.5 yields 32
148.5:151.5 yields 34.72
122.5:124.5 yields 32.11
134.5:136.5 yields 30.44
